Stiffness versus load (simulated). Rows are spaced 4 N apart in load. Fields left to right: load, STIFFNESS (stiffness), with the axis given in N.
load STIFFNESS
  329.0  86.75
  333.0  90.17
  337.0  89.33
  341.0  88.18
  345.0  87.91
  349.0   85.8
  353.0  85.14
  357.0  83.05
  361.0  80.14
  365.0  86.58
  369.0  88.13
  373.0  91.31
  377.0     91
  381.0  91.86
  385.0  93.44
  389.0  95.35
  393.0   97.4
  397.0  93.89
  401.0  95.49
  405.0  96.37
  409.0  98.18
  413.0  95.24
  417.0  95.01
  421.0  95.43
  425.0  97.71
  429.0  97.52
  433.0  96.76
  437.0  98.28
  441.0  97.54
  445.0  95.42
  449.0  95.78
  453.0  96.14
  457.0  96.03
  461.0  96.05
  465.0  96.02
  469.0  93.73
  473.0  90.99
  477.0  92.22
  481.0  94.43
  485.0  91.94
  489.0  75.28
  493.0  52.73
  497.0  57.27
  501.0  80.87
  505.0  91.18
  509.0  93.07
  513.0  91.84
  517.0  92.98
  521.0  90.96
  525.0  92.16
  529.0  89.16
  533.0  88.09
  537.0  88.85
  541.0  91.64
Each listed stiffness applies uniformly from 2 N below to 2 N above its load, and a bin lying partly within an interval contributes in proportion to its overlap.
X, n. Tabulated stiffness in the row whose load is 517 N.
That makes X 92.98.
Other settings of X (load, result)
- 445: 95.42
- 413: 95.24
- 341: 88.18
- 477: 92.22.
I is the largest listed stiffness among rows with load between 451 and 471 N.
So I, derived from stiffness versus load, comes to 96.14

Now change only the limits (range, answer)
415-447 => 98.28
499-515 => 93.07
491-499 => 57.27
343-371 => 88.13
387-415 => 98.18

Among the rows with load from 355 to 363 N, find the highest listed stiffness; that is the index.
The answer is 83.05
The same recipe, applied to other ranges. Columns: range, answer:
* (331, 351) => 90.17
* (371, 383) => 91.86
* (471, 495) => 94.43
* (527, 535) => 89.16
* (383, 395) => 97.4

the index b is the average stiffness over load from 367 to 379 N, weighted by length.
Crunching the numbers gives 90.1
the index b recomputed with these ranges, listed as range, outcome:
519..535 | 90.1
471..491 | 89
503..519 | 92.3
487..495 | 64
